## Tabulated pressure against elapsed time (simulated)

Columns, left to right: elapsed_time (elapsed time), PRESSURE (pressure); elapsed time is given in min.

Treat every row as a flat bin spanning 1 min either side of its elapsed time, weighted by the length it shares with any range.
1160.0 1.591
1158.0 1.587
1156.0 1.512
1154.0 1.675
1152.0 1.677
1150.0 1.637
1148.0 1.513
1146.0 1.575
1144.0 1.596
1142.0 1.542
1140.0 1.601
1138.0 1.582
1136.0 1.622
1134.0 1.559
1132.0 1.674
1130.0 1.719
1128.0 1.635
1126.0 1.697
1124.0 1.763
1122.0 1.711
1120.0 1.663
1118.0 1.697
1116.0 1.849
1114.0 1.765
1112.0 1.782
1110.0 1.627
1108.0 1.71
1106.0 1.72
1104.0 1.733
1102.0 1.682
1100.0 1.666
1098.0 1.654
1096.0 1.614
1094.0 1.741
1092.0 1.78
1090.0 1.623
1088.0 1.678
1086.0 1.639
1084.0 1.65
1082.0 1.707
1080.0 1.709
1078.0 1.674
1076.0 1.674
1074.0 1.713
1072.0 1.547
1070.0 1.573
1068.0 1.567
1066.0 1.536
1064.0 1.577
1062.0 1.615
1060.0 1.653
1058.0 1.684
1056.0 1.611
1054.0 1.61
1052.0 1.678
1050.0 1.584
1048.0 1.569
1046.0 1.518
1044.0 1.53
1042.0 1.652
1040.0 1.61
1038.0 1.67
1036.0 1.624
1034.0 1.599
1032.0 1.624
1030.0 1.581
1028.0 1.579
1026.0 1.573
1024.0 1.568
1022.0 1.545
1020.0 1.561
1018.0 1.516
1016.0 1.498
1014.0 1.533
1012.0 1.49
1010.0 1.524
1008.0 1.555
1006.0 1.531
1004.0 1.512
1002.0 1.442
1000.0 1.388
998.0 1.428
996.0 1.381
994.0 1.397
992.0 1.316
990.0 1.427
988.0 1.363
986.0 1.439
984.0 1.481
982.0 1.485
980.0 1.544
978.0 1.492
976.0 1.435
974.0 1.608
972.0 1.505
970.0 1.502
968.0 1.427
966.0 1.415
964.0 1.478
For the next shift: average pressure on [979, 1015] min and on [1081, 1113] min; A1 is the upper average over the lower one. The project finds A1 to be 1.2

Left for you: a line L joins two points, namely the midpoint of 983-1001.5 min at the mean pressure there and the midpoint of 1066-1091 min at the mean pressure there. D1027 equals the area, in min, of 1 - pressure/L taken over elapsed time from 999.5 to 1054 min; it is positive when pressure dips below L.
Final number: -2.2 min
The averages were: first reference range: 1.4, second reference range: 1.64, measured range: 1.56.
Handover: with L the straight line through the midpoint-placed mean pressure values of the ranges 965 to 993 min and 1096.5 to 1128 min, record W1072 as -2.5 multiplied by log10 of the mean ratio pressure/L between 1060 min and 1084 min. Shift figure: 0.00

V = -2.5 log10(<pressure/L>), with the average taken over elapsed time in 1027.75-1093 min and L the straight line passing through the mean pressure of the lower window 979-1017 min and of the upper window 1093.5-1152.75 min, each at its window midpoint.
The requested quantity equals -0.04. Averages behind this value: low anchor 1.46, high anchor 1.67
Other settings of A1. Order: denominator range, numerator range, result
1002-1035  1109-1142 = 1.09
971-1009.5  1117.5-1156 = 1.12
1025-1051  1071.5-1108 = 1.05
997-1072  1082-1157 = 1.06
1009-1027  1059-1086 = 1.06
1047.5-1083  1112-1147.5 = 1.02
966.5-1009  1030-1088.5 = 1.11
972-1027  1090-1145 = 1.13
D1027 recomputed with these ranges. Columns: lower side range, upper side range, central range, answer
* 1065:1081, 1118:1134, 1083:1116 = -0.8 min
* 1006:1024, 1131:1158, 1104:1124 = -1.8 min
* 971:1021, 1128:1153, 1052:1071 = -0.9 min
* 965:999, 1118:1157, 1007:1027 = -0.6 min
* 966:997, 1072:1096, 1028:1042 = -0.4 min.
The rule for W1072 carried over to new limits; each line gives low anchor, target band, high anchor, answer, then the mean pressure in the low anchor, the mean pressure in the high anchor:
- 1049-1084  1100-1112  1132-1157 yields -0.06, 1.63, 1.59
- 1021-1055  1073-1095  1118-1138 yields -0.04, 1.59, 1.67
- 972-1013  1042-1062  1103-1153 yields -0.04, 1.46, 1.67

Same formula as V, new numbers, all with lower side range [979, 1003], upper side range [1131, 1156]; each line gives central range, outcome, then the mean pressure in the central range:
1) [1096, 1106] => -0.09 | 1.68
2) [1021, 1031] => -0.07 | 1.57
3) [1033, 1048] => -0.08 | 1.6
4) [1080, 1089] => -0.10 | 1.67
